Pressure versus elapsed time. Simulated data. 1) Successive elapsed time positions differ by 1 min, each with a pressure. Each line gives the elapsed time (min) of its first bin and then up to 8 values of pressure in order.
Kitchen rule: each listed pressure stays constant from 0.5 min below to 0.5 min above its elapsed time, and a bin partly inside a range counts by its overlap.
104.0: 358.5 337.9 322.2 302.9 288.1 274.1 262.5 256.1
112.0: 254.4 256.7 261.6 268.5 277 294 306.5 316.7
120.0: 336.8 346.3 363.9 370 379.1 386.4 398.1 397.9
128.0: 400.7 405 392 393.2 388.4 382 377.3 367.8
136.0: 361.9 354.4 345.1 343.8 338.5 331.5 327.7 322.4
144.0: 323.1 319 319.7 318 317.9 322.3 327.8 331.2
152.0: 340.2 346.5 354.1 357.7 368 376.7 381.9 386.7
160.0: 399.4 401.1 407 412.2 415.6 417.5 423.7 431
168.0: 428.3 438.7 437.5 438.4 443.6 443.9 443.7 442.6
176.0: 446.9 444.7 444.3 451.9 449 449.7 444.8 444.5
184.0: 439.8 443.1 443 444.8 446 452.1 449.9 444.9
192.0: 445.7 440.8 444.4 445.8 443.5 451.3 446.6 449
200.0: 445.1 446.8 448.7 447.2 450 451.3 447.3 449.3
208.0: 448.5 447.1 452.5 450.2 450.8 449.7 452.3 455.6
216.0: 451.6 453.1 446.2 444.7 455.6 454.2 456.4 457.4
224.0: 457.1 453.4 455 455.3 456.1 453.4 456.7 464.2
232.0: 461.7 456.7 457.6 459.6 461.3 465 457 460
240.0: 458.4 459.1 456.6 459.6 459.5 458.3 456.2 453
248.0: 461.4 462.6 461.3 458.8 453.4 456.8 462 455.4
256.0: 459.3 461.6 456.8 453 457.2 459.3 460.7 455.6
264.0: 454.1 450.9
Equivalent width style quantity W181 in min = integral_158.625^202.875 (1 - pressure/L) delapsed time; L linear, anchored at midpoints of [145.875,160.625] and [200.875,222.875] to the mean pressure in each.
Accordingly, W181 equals -4.5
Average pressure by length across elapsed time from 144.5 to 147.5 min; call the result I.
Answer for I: 319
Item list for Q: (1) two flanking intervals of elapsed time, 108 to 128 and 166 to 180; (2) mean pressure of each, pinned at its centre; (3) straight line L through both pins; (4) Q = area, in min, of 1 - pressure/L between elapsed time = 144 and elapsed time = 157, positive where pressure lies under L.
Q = 1.8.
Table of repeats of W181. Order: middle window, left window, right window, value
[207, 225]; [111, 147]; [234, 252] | -0.9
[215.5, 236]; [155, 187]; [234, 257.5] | -0.2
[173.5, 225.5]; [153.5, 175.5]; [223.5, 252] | -1.8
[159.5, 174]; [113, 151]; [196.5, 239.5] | -1.4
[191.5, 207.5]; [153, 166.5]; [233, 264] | -1.0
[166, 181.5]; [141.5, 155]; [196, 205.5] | -2.2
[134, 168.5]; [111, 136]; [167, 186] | 3.0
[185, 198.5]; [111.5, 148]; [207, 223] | -0.8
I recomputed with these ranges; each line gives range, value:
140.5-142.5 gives 330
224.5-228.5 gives 455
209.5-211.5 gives 451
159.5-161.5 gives 400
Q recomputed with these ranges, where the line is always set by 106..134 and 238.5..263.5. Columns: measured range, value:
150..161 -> 0.1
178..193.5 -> -2.0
